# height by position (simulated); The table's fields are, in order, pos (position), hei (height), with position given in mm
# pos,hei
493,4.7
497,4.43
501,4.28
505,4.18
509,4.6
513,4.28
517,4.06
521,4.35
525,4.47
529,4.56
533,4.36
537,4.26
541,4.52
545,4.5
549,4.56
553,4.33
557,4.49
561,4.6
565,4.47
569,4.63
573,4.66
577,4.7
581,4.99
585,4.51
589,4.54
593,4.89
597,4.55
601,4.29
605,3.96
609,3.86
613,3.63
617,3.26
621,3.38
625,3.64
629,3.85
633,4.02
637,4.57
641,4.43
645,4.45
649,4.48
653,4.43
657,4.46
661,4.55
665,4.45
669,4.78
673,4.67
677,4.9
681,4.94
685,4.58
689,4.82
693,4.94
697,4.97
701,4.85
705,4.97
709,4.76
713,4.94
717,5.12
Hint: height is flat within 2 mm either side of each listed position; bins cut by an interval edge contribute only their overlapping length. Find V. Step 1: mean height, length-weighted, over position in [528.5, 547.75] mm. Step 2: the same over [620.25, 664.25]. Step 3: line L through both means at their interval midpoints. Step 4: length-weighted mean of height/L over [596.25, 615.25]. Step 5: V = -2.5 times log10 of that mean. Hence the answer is 0.076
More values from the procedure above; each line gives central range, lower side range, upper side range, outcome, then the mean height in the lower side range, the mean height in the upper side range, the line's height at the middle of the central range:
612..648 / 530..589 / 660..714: 0.19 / 4.54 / 4.8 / 4.68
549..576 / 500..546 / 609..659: -0.07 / 4.37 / 4.04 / 4.25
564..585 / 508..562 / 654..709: -0.04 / 4.42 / 4.75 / 4.51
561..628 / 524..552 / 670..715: 0.08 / 4.46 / 4.85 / 4.6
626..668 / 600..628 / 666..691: -0.03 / 3.7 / 4.77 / 4.25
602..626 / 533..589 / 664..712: 0.27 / 4.55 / 4.81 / 4.66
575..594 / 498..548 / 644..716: -0.05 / 4.37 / 4.73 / 4.51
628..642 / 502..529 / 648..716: 0.10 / 4.34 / 4.74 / 4.63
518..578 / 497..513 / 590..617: -0.06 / 4.35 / 4.14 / 4.26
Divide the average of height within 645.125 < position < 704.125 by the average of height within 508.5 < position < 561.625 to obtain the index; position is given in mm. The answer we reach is 1.06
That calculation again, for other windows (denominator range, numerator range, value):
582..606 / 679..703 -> 1.08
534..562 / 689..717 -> 1.10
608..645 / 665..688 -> 1.22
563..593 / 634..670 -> 0.96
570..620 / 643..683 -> 1.07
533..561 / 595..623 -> 0.86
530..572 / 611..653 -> 0.89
